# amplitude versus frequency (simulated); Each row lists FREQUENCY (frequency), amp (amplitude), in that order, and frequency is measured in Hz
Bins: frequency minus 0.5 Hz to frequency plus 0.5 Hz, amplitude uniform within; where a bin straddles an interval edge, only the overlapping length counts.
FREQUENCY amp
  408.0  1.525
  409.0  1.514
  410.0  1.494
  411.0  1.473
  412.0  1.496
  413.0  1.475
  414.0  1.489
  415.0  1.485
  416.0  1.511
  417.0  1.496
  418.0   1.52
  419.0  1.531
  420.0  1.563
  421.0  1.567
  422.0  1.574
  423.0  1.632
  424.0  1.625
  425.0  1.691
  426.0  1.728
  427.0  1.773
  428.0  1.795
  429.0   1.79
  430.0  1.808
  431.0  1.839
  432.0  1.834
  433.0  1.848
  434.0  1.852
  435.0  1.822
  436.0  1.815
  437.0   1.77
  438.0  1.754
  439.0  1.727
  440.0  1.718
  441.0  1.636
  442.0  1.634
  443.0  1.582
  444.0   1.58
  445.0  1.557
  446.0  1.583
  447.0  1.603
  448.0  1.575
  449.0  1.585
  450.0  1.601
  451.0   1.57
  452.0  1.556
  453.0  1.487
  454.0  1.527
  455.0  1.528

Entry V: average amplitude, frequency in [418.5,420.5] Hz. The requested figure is 1.55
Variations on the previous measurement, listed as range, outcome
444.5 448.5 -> 1.58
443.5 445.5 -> 1.57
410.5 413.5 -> 1.48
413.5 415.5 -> 1.49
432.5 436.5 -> 1.83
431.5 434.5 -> 1.84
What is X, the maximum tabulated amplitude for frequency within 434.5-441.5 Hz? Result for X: 1.822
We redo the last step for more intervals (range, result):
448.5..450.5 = 1.601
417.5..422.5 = 1.574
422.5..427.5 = 1.773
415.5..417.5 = 1.511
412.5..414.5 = 1.489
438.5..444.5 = 1.727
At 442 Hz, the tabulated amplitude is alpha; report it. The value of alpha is 1.634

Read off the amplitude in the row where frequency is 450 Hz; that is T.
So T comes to 1.601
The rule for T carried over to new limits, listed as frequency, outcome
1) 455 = 1.528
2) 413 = 1.475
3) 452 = 1.556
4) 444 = 1.58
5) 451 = 1.57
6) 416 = 1.511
